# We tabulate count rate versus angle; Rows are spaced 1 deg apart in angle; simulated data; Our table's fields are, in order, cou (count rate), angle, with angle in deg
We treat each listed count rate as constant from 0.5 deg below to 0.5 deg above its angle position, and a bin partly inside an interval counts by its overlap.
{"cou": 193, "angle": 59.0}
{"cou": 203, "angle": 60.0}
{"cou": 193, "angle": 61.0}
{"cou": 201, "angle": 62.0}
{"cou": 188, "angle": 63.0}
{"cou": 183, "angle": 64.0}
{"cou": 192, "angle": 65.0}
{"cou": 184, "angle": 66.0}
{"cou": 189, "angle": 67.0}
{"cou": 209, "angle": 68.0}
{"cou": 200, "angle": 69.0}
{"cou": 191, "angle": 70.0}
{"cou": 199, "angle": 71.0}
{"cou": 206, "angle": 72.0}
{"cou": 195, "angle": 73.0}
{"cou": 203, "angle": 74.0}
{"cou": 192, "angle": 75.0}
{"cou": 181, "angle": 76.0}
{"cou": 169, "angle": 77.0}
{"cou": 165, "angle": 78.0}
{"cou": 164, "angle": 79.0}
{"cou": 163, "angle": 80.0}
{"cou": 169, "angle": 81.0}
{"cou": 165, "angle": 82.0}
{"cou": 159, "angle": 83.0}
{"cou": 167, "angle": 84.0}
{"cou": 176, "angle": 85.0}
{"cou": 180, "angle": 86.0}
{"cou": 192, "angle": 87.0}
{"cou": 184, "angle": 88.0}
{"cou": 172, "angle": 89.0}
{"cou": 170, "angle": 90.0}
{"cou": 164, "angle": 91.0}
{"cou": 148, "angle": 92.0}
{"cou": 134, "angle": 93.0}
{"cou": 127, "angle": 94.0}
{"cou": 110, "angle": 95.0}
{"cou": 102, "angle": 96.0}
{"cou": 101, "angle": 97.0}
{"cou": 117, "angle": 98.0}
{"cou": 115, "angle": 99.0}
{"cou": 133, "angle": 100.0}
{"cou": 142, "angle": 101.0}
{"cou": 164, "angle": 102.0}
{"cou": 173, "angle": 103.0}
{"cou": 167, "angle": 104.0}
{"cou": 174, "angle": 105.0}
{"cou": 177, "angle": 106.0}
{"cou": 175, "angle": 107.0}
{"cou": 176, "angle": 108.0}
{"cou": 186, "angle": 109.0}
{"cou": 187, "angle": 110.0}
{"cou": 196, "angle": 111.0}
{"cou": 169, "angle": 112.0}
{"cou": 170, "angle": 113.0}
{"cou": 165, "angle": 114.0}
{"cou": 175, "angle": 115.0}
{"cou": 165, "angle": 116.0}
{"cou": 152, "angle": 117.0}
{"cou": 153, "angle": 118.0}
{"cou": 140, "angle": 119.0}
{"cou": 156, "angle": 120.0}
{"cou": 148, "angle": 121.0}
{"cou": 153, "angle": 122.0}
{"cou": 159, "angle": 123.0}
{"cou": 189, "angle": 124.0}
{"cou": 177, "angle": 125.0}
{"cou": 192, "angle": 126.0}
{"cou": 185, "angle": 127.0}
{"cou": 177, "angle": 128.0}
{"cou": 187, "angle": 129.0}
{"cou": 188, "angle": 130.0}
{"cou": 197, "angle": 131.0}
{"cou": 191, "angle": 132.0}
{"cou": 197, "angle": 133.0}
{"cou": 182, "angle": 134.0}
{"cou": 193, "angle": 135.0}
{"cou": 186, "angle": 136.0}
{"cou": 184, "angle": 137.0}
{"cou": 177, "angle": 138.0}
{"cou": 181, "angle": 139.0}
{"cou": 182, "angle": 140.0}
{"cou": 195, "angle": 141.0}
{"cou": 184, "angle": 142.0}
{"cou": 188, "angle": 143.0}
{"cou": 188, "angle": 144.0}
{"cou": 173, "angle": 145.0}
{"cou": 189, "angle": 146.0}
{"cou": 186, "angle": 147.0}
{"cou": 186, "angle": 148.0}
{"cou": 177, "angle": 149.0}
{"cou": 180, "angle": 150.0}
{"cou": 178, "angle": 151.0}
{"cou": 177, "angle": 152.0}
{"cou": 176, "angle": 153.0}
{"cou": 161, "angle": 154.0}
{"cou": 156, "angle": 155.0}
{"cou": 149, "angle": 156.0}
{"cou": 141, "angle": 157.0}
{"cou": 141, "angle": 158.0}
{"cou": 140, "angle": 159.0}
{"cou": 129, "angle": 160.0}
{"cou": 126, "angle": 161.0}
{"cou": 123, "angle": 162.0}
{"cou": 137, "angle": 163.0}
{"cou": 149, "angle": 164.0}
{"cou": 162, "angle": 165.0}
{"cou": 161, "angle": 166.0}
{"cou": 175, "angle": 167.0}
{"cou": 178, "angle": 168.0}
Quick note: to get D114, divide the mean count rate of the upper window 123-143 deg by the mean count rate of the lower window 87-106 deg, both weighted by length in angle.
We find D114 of 1.27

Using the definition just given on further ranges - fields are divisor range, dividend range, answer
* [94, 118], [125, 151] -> 1.19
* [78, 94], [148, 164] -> 0.93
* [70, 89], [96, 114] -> 0.88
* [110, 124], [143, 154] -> 1.10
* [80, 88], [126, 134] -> 1.09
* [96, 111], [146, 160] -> 1.06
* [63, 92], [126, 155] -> 1.01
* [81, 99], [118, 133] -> 1.16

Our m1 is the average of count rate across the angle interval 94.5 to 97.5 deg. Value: 104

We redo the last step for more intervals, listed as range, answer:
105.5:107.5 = 176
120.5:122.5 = 150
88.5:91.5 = 169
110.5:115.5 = 175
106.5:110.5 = 181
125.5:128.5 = 185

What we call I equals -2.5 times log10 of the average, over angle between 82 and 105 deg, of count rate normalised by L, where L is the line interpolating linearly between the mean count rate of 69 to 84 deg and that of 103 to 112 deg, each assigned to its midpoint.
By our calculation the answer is 0.190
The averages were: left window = 180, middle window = 151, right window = 179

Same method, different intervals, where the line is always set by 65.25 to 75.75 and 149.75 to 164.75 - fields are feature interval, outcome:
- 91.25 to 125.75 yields 0.13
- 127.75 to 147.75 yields -0.16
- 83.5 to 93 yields 0.10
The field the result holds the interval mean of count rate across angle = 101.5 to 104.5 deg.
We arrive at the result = 168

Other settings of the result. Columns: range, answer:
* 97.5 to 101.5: 127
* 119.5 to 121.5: 152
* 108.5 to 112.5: 184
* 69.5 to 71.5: 195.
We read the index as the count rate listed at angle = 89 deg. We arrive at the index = 172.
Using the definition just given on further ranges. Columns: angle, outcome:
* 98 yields 117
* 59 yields 193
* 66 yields 184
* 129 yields 187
